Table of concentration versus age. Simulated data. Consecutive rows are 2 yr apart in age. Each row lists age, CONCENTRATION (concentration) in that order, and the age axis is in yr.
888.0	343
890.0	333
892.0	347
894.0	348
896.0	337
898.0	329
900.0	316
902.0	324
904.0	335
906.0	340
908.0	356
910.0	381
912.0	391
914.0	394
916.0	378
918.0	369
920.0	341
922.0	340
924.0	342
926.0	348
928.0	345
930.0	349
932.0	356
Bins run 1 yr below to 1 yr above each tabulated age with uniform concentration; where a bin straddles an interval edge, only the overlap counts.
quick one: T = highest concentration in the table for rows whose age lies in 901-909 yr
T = 356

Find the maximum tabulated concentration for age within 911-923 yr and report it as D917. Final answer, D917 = 394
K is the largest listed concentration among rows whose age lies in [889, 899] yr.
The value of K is 348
